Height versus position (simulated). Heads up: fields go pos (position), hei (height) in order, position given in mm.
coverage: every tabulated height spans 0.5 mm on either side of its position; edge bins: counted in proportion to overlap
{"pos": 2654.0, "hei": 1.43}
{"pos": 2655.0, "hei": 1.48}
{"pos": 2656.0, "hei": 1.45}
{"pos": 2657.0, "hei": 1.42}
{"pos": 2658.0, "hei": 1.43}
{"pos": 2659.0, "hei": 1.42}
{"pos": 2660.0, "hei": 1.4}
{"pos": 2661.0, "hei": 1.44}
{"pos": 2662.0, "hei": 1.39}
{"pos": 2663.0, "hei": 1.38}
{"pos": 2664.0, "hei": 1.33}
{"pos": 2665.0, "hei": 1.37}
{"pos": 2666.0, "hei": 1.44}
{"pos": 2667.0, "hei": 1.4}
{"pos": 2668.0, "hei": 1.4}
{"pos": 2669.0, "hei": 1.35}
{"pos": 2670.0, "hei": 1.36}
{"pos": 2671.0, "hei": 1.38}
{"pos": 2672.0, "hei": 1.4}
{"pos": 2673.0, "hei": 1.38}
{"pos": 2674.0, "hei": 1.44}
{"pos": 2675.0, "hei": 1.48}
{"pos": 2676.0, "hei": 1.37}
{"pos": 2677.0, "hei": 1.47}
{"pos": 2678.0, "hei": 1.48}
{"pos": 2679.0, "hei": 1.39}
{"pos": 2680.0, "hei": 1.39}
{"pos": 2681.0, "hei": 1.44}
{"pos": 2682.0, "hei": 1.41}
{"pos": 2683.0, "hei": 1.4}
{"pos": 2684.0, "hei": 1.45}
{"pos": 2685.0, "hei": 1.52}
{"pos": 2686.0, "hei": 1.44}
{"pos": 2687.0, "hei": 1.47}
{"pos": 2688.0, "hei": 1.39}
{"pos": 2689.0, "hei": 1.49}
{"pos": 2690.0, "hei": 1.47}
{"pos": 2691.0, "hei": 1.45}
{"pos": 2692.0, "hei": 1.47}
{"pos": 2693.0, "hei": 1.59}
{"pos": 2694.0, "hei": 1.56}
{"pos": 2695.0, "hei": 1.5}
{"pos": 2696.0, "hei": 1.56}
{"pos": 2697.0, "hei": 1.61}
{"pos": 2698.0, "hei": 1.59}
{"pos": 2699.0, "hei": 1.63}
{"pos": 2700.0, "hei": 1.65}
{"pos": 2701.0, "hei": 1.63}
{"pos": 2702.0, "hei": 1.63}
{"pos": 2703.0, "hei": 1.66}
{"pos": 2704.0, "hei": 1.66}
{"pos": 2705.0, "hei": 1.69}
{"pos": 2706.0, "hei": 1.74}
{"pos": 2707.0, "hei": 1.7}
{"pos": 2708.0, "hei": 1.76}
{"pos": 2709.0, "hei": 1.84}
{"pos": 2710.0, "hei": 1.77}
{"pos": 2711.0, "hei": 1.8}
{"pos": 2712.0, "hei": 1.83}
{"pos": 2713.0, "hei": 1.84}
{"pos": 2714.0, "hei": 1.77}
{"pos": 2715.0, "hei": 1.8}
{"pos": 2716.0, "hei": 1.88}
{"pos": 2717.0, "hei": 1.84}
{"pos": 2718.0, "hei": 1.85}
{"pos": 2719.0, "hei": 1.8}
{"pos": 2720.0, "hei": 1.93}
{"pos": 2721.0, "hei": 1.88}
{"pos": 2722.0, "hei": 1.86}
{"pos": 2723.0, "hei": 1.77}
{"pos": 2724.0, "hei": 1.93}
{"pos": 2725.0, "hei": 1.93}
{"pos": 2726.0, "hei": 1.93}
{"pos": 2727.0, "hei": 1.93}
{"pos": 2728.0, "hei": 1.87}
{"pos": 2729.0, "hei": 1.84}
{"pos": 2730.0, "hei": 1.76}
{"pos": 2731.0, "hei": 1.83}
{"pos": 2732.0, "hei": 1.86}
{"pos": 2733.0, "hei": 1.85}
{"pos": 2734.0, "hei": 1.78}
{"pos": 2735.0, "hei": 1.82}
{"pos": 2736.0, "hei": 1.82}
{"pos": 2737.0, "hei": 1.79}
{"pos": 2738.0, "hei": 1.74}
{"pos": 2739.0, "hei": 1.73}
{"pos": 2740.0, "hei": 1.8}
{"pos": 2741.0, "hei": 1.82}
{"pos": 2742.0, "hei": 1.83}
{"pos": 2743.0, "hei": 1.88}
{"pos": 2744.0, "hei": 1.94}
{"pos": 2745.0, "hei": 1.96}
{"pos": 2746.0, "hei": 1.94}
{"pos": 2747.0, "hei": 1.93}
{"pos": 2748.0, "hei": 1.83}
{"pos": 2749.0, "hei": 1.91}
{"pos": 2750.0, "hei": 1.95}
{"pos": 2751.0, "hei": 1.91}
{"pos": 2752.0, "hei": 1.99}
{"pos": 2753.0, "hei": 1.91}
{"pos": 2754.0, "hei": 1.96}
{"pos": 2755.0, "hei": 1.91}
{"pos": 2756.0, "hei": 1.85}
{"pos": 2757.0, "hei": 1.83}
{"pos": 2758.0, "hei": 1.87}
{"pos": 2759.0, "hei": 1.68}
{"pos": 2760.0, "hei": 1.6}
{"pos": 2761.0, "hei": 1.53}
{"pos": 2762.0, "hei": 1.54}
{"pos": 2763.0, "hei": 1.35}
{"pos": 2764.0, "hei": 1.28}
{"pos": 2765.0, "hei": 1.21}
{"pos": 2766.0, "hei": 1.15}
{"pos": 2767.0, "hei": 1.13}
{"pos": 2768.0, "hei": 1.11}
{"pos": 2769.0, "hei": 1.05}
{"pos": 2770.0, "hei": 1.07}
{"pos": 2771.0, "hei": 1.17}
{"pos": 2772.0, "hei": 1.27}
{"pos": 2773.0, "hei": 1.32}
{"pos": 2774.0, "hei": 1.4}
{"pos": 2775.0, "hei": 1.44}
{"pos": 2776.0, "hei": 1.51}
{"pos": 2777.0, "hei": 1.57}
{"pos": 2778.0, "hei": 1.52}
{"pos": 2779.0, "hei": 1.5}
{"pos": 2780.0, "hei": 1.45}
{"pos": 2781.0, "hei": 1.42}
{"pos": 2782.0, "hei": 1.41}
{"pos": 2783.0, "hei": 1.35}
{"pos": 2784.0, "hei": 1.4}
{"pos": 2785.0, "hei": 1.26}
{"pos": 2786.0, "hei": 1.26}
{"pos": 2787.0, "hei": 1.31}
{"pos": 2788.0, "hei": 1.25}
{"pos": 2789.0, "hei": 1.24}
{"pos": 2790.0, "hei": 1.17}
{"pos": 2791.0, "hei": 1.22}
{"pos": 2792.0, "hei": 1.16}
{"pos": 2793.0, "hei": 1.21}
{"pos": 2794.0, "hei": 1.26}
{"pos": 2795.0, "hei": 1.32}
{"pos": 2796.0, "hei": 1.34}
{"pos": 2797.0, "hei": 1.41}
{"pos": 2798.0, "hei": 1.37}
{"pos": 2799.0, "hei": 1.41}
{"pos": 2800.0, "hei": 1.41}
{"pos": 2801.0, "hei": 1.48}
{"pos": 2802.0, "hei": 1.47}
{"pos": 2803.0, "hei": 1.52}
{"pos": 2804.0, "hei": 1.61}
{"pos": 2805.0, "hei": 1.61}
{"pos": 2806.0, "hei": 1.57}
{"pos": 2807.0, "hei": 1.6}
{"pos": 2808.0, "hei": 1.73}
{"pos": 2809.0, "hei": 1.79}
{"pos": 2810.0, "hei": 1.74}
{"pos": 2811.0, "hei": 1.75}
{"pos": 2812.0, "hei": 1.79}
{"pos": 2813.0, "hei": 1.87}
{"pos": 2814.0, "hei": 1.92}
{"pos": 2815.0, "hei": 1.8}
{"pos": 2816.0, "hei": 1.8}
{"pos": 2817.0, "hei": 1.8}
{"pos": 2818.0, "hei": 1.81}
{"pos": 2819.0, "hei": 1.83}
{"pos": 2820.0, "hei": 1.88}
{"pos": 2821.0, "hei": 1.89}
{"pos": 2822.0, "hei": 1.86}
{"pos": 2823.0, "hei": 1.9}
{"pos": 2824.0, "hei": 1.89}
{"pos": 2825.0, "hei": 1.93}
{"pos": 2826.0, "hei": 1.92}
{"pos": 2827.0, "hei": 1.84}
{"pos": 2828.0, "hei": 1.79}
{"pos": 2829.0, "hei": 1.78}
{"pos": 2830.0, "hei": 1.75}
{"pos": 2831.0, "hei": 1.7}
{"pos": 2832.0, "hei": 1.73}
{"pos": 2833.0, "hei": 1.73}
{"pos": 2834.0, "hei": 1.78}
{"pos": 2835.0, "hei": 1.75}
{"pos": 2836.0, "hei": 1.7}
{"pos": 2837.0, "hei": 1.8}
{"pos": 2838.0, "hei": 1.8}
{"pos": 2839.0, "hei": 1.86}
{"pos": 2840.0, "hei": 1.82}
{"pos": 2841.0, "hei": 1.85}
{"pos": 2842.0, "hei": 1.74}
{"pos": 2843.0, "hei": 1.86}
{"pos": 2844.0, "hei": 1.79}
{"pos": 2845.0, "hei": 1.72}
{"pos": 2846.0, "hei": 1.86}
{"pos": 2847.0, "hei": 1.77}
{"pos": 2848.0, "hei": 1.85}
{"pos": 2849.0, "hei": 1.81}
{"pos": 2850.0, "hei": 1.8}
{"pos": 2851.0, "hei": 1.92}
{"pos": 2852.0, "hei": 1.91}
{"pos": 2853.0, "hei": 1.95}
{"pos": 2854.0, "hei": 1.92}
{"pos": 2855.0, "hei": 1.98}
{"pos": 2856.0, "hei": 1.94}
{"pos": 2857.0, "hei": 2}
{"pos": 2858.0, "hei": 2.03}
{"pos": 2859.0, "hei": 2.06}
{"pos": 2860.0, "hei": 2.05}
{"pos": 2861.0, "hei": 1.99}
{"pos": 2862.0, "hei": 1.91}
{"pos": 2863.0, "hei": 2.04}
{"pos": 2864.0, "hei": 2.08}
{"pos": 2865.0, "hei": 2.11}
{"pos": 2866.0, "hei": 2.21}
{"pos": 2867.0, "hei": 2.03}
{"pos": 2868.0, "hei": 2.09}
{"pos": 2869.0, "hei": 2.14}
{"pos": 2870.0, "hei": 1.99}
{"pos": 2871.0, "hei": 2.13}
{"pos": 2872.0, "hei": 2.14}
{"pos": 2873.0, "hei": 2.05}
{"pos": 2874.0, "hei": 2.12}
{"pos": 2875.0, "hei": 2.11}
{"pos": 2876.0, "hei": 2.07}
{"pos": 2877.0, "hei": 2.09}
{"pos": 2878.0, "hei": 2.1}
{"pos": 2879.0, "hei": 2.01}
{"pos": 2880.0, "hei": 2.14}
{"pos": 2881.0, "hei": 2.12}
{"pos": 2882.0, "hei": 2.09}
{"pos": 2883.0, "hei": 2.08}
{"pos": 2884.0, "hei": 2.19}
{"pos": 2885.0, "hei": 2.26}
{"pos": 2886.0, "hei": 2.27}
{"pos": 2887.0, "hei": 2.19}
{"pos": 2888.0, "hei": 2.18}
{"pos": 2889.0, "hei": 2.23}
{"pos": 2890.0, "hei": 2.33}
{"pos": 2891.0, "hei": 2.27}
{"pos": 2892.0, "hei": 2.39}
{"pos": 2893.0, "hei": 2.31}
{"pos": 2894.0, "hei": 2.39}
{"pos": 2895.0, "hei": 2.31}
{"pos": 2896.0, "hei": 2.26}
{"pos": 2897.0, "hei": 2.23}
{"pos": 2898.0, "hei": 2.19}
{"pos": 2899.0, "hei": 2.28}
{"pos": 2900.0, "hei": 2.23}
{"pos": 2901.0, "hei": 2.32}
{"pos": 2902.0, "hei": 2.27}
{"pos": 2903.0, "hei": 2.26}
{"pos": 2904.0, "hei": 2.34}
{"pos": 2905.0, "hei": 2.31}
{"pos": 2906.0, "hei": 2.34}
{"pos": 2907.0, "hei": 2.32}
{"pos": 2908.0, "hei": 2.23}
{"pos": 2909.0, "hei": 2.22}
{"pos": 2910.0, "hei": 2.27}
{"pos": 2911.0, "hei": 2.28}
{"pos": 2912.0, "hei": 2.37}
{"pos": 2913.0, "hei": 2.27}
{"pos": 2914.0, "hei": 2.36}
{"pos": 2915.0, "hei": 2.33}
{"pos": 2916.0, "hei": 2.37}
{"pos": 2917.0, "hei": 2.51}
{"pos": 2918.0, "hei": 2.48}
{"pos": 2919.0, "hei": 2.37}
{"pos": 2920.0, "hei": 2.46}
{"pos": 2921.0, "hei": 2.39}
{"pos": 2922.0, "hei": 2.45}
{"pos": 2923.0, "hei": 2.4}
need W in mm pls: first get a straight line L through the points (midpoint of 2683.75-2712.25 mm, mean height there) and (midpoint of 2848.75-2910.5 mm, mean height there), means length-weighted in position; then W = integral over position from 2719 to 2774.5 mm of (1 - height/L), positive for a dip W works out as 1.2 mm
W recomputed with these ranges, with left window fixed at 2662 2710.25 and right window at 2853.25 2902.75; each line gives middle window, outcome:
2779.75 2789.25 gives 2.57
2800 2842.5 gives 4.17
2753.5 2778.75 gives 4.49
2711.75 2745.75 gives -4.11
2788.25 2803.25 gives 4.34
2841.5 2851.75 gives 1.12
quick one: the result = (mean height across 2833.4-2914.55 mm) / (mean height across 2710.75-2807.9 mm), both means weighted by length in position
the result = 1.29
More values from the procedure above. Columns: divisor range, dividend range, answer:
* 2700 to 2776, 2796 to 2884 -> 1.08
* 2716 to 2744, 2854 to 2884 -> 1.12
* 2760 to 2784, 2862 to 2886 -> 1.57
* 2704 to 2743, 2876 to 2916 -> 1.23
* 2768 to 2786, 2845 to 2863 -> 1.43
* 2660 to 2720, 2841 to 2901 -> 1.33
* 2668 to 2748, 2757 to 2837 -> 0.92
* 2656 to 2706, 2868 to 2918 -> 1.51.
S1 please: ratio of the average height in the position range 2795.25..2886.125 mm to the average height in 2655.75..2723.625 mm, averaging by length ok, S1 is 1.2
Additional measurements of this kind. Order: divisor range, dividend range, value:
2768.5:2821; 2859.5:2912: 1.48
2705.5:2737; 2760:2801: 0.72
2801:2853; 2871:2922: 1.26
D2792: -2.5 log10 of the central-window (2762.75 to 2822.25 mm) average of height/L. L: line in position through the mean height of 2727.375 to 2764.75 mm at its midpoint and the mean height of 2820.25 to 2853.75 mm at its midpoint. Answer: 0.23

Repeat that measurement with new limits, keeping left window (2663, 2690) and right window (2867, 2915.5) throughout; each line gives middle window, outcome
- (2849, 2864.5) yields 0.065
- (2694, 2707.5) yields -0.086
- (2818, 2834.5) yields 0.085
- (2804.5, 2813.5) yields 0.116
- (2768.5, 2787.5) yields 0.308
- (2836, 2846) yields 0.129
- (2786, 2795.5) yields 0.431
